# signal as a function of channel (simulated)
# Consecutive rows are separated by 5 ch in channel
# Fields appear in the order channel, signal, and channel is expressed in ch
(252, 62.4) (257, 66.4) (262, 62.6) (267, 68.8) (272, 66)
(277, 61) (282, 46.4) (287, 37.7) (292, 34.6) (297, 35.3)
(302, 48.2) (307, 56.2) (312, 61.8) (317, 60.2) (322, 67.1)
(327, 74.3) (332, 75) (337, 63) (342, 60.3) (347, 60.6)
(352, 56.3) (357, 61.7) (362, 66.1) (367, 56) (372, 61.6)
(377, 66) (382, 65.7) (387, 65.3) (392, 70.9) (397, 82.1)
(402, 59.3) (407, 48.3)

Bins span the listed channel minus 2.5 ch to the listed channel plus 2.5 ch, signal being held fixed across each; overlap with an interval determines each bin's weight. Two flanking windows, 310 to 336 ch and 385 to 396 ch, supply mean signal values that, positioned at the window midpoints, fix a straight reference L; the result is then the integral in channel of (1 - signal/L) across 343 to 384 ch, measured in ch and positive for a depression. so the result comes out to 4.4 ch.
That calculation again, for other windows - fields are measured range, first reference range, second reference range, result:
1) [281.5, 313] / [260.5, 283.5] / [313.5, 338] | 9.6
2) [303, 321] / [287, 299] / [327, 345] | -3.5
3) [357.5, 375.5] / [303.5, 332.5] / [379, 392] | 1.2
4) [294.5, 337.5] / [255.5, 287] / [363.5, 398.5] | 1.8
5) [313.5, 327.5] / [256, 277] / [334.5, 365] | -0.7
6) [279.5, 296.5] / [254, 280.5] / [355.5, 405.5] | 6.7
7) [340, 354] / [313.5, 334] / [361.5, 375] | 1.2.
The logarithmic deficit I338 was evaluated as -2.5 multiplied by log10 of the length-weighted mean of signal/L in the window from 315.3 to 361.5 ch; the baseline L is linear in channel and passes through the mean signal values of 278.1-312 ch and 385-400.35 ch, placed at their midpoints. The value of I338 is -0.14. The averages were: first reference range 45.2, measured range 64.4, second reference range 72.3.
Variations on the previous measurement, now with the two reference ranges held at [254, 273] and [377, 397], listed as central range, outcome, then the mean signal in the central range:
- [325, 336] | -0.09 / 73.1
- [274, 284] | 0.21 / 54.7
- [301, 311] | 0.23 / 54.2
